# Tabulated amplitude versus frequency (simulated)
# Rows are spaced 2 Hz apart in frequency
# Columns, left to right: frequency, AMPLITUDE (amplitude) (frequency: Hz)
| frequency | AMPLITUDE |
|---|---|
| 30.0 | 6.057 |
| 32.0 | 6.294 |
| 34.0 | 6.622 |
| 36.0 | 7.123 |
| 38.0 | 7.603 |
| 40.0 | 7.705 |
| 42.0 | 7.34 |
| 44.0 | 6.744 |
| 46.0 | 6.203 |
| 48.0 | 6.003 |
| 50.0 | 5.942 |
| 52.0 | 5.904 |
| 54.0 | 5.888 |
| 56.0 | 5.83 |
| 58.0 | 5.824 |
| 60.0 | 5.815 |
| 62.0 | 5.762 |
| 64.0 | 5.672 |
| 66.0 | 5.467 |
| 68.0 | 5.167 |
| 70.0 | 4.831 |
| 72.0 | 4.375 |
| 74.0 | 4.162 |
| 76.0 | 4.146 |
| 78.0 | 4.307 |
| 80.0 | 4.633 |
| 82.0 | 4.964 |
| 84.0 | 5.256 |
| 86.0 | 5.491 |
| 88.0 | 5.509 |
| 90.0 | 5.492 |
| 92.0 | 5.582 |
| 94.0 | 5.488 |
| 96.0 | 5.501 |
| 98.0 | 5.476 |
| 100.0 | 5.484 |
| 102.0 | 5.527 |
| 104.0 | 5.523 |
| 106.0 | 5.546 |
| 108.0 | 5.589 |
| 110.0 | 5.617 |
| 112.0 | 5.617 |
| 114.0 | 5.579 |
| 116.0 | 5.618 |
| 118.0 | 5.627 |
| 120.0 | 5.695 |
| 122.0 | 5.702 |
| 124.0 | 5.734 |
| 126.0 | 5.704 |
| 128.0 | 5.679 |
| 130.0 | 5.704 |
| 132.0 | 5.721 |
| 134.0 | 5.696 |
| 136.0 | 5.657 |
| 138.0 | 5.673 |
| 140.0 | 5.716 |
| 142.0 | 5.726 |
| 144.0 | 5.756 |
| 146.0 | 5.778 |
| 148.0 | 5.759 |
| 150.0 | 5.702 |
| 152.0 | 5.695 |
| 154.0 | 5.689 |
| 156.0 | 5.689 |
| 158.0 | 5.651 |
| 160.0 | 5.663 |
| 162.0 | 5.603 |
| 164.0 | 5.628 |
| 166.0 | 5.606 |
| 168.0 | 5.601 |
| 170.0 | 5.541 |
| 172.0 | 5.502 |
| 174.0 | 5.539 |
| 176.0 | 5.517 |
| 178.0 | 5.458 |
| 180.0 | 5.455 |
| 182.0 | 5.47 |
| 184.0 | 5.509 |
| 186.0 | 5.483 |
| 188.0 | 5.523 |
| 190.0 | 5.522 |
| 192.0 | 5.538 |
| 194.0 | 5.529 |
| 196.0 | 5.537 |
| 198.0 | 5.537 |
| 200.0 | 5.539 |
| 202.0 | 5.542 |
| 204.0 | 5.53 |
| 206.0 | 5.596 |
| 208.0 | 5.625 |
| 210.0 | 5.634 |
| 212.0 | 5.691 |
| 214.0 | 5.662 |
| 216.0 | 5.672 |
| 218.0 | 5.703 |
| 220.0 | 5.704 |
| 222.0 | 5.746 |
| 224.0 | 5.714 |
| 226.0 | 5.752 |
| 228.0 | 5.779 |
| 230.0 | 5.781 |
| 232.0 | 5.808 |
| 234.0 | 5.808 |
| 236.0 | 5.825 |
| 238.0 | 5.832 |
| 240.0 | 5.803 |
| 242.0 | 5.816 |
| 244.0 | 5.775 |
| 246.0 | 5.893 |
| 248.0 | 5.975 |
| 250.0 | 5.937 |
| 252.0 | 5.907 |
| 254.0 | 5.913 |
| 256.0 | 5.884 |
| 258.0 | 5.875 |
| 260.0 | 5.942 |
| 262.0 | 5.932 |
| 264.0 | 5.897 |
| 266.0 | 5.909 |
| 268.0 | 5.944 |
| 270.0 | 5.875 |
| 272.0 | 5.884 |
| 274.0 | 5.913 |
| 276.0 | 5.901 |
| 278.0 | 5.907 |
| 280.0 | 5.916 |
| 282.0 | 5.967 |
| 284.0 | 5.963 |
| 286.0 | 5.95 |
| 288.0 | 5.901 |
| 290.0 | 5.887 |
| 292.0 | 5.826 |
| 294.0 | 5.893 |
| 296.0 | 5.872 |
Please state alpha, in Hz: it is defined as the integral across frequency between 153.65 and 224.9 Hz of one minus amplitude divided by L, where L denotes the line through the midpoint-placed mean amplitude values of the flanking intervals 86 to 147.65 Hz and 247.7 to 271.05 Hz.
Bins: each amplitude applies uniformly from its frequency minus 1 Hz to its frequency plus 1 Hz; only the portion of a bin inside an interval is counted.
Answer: 2.3 Hz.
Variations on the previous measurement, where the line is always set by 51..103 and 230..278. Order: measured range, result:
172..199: 0.68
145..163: -0.47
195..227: 0.56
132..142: -0.37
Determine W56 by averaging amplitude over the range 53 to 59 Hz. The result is 5.85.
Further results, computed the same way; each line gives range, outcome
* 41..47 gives 6.76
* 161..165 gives 5.62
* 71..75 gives 4.27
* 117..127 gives 5.69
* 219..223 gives 5.72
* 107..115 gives 5.6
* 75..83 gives 4.51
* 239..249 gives 5.85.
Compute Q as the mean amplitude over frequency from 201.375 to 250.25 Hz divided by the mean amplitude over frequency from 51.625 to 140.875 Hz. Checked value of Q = 1.1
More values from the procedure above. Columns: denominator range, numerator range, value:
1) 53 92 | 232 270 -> 1.13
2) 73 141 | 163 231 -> 1.03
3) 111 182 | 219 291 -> 1.04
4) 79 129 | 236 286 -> 1.07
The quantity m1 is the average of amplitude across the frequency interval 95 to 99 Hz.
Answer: 5.49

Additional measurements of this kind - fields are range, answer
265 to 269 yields 5.93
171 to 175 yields 5.52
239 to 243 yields 5.81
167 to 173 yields 5.55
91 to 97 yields 5.52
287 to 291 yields 5.89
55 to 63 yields 5.81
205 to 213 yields 5.64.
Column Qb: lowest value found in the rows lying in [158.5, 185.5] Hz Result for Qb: 5.455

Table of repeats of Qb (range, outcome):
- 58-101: 4.146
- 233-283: 5.775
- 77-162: 4.307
